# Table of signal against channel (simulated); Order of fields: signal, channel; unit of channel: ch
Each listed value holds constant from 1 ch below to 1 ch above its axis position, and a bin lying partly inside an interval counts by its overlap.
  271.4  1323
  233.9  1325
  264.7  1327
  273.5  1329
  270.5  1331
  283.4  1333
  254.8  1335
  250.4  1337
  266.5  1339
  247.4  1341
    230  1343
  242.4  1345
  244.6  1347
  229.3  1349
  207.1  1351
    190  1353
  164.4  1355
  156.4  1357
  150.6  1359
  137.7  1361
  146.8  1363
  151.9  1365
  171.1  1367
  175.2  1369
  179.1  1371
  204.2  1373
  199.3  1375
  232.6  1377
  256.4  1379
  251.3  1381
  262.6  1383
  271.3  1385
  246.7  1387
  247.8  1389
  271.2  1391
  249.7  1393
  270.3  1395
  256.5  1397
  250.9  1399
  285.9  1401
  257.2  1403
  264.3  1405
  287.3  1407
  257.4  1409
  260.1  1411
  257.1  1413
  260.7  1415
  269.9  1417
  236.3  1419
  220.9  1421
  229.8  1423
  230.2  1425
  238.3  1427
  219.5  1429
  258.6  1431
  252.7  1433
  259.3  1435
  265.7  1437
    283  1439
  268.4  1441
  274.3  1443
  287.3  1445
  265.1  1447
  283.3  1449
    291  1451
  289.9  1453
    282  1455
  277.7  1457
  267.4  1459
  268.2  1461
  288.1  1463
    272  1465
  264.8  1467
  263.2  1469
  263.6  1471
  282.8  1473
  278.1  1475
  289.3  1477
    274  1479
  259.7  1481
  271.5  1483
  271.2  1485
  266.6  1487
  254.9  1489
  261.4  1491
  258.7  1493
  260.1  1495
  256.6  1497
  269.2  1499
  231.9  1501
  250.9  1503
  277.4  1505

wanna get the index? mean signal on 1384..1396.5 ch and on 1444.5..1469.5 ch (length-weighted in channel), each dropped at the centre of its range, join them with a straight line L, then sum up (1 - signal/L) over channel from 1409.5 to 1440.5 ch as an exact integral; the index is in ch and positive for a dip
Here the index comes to 2.2 ch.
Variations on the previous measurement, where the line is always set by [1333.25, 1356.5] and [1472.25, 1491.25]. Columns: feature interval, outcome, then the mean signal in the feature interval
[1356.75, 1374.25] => 5.3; 164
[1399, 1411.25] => -1.0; 268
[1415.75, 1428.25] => 0.8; 238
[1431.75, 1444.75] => -0.5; 268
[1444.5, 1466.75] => -1.3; 279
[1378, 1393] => -1.0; 258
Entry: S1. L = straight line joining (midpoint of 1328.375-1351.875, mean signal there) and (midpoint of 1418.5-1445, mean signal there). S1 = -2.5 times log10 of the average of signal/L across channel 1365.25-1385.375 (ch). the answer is 0.16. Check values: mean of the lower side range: 250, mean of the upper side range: 251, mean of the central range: 216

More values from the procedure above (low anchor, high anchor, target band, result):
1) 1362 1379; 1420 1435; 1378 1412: -0.25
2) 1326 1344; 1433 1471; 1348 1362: 0.43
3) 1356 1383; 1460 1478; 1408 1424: -0.09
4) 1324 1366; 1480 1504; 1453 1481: -0.09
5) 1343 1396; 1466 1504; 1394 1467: -0.10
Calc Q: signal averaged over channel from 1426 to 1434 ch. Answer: 242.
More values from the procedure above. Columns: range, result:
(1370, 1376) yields 194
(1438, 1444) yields 275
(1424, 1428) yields 234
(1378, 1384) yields 257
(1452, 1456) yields 286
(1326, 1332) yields 270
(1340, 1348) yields 241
